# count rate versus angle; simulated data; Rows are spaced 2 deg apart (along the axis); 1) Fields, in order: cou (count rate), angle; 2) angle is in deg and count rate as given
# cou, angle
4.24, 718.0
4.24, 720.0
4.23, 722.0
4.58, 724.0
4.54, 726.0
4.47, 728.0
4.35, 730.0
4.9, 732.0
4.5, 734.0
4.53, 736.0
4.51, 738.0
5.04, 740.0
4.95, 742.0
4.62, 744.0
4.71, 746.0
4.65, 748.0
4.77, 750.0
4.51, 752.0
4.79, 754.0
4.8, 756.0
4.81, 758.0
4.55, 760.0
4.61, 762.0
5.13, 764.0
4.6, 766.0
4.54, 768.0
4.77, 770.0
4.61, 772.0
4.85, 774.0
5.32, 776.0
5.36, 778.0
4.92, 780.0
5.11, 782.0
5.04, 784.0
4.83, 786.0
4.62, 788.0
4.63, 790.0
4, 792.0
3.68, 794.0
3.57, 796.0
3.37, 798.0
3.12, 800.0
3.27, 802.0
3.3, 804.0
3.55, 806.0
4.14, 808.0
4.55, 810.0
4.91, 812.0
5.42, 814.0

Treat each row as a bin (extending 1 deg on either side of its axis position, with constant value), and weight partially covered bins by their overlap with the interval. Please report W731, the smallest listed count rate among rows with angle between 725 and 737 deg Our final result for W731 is 4.35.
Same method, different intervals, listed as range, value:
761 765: 4.61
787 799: 3.37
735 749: 4.51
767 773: 4.54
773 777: 4.85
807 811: 4.14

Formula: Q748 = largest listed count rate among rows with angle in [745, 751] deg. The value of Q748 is 4.77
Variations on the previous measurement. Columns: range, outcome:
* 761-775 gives 5.13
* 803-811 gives 4.55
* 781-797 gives 5.11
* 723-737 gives 4.9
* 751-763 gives 4.81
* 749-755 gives 4.79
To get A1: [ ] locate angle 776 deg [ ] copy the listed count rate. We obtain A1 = 5.32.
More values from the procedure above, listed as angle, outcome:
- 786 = 4.83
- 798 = 3.37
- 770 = 4.77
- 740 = 5.04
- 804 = 3.3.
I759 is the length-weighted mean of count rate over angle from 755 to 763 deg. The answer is 4.69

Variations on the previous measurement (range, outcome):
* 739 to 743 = 5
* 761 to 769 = 4.72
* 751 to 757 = 4.7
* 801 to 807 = 3.37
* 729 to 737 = 4.57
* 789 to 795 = 4.1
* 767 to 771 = 4.65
